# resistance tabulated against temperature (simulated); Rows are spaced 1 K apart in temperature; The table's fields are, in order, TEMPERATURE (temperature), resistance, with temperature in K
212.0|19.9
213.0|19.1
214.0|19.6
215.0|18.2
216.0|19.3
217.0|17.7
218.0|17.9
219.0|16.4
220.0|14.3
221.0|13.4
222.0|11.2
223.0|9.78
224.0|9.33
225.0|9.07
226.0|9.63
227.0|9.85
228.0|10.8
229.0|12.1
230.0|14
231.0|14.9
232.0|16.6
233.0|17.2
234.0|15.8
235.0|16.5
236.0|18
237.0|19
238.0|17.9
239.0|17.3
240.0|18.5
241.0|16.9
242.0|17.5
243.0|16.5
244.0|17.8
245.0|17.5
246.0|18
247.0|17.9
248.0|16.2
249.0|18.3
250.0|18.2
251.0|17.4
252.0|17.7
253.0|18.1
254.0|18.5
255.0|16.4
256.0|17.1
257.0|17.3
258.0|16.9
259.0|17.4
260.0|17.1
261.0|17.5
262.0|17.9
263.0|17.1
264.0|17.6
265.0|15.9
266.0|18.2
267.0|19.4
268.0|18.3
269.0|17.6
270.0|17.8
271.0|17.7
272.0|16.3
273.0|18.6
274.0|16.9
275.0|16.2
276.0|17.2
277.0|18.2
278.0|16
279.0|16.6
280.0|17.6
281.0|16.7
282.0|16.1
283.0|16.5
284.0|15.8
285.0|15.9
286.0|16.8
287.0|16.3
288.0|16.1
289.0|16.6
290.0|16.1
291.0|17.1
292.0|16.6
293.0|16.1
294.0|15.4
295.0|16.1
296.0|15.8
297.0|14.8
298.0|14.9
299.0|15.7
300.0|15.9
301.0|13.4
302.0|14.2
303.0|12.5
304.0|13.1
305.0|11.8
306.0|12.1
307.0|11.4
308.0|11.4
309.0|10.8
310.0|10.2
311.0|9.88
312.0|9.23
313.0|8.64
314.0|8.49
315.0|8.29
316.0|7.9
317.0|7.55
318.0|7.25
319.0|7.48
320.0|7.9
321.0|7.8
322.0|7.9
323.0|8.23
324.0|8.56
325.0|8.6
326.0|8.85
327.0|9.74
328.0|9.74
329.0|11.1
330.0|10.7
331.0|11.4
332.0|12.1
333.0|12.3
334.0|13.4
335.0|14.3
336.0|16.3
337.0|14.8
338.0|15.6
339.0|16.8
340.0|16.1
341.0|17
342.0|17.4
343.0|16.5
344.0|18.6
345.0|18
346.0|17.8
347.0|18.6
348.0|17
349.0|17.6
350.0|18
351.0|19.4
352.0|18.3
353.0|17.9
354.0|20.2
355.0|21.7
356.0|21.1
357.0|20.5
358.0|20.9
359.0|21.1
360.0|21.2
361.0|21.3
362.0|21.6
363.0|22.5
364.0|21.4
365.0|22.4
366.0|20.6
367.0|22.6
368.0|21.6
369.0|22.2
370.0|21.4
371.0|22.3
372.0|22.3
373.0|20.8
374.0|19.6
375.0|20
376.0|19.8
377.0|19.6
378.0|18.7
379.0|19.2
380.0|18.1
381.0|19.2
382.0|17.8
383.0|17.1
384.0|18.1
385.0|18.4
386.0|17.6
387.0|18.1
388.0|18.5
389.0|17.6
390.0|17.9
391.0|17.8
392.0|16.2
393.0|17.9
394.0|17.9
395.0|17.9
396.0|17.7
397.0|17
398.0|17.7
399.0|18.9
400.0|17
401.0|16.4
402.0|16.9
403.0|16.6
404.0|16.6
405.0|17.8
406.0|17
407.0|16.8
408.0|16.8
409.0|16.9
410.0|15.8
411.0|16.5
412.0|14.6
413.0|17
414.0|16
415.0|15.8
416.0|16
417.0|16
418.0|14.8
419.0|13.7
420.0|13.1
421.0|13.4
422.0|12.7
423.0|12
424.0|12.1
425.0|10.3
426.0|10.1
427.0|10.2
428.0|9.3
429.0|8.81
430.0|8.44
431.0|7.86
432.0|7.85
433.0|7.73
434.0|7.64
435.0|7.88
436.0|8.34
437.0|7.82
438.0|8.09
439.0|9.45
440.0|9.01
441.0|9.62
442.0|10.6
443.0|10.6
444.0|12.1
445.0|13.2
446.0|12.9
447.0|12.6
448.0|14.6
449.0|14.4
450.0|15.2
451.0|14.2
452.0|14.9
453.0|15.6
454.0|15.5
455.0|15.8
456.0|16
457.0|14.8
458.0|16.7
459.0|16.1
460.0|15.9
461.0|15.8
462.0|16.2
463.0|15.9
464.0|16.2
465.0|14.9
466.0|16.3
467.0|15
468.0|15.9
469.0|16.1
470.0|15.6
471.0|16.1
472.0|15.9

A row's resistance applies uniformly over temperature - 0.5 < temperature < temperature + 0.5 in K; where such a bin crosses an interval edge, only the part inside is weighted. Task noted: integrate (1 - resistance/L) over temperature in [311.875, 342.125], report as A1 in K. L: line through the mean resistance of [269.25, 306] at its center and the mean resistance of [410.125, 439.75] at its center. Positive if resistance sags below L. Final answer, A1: 7.5 K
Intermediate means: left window 15.9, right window 11.5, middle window 11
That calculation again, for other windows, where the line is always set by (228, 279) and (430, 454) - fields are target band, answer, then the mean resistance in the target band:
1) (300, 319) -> 5.99 K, 10.5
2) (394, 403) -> -3.62 K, 17.4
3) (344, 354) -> -2.97 K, 18.2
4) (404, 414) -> -3.70 K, 16.6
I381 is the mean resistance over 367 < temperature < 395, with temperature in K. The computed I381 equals 19.1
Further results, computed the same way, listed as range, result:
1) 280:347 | 13.2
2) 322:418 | 17.3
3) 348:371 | 20.7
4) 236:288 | 17.3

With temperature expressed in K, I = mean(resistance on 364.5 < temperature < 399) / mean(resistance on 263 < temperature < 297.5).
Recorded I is 1.14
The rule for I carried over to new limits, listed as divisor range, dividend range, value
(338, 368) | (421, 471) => 0.65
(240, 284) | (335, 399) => 1.09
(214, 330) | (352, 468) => 1.09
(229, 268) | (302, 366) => 0.83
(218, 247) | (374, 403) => 1.21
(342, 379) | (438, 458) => 0.66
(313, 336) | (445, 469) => 1.58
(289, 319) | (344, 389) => 1.58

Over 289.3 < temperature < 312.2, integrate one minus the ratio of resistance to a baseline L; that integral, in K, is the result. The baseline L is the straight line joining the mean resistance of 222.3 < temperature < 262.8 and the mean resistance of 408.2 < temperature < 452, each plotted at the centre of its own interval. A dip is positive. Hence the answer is 1.6 K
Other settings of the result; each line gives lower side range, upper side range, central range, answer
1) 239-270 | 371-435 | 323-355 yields 3.07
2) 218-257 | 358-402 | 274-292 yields 0.24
